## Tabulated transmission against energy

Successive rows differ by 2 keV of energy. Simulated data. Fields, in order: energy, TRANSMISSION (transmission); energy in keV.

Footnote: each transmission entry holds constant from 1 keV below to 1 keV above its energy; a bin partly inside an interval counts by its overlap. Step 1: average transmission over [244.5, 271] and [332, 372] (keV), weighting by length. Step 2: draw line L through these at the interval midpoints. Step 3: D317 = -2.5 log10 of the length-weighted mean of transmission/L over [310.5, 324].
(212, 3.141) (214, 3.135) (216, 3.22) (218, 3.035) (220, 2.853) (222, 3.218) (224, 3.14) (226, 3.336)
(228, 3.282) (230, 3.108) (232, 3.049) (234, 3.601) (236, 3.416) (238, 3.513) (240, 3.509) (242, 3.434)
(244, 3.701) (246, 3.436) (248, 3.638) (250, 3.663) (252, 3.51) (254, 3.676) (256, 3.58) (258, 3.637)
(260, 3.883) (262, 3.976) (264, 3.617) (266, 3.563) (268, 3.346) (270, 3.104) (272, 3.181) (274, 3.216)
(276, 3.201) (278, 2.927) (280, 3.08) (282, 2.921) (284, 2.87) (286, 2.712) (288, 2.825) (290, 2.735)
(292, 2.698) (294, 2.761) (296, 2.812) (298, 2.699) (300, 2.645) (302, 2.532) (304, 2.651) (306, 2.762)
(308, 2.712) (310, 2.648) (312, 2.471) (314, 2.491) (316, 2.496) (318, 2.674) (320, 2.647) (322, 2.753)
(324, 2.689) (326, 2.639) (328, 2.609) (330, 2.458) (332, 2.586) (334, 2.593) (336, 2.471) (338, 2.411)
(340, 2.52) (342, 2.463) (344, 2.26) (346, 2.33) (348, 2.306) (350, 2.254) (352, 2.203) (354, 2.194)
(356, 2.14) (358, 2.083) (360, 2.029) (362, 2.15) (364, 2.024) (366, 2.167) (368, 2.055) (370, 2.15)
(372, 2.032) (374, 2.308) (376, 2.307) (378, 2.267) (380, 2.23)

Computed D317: 0.06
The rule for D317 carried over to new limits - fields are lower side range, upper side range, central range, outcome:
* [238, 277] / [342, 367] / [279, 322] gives 0.08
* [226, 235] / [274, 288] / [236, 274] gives -0.14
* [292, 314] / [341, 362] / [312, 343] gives -0.05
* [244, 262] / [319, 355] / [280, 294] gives 0.13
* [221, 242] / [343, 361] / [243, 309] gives -0.09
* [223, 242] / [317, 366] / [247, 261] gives -0.16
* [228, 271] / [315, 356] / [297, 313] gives 0.08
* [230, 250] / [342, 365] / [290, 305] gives 0.05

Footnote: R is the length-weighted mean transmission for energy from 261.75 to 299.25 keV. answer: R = 3.04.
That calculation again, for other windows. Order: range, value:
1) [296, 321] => 2.63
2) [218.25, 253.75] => 3.38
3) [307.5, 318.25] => 2.57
